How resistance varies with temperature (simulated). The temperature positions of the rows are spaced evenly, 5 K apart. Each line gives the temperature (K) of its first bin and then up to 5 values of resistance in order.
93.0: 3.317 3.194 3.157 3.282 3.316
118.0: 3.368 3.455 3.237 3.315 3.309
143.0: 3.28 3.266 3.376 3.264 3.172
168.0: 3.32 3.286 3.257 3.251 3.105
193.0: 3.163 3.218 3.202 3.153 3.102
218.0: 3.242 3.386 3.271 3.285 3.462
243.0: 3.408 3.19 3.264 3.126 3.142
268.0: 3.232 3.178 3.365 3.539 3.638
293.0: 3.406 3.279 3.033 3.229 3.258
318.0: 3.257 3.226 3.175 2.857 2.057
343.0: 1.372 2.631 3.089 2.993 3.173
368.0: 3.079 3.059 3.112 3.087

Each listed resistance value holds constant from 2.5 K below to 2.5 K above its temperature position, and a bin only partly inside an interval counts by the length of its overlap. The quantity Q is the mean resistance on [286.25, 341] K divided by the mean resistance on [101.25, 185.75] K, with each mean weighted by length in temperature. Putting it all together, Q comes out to 0.94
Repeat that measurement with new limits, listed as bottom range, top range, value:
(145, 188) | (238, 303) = 1.01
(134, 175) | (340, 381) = 0.85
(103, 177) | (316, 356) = 0.82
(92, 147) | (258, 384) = 0.93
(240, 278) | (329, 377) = 0.84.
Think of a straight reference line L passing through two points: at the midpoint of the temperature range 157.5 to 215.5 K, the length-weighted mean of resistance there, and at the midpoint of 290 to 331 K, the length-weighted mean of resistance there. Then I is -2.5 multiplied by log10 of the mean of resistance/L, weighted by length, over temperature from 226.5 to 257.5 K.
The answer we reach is -0.03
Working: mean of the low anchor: 3.21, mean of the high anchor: 3.23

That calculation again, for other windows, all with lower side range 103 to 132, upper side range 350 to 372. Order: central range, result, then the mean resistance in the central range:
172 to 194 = 0.013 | 3.21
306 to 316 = -0.042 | 3.24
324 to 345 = 0.255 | 2.45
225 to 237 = -0.035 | 3.31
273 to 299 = -0.093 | 3.43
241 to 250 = -0.037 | 3.3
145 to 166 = 0.002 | 3.27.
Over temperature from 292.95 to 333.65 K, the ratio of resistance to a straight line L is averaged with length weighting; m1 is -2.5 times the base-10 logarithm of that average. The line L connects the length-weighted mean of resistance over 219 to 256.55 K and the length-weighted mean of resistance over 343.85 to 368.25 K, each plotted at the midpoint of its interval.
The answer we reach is -0.055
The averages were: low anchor 3.31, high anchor 2.88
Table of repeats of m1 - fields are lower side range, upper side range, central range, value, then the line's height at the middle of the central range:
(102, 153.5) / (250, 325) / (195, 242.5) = 0.01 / 3.29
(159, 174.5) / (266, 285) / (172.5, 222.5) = 0.03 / 3.28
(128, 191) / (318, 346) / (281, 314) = -0.22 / 2.74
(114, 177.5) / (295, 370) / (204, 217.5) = 0.01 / 3.17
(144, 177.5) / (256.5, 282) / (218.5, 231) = -0.02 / 3.25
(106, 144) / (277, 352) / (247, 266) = -0.02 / 3.11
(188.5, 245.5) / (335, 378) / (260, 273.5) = -0.04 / 3.06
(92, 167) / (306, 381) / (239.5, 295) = -0.10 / 3.04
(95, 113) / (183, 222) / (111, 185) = -0.03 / 3.21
